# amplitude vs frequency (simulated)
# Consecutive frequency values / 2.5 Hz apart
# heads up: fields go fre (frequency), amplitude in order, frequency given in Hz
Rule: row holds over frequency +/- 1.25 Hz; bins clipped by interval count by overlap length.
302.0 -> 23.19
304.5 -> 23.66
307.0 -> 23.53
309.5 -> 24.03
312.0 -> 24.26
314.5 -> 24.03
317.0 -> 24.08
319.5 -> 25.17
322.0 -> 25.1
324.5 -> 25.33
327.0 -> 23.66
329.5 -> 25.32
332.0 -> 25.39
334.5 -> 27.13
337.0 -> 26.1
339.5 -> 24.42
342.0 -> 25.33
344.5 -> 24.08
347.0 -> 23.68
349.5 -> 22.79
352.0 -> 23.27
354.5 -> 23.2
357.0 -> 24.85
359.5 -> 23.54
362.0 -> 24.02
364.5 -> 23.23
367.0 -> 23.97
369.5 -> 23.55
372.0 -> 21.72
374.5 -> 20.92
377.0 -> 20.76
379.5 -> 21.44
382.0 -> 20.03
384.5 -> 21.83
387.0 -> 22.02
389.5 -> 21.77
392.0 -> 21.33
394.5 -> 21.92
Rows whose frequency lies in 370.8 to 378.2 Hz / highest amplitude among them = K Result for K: 21.72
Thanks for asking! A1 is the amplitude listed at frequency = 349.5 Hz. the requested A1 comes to 22.79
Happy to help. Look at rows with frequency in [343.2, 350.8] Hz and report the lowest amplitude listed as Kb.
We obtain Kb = 22.79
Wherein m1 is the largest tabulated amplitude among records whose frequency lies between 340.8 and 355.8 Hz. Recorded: 25.33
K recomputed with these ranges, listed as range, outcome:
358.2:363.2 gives 24.02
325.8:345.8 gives 27.13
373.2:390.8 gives 22.02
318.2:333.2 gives 25.39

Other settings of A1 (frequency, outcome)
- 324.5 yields 25.33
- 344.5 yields 24.08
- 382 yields 20.03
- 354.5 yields 23.2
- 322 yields 25.1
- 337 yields 26.1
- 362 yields 24.02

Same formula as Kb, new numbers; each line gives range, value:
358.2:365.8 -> 23.23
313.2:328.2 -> 23.66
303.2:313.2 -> 23.53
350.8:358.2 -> 23.2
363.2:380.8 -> 20.76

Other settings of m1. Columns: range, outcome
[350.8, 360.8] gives 24.85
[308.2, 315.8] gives 24.26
